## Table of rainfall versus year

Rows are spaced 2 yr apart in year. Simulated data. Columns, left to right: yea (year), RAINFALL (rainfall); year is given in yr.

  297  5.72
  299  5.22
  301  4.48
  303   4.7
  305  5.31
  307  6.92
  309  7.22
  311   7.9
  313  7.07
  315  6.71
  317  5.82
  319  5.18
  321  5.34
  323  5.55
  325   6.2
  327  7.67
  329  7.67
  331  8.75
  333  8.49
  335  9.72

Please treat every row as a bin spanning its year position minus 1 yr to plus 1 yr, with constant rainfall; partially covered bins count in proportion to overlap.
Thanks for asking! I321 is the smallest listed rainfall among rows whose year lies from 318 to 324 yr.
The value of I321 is 5.18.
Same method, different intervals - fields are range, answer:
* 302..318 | 4.7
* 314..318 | 5.82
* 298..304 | 4.48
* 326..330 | 7.67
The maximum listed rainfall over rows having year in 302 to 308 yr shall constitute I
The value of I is 6.92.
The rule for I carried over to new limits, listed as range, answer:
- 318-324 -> 5.55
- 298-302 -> 5.22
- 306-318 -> 7.9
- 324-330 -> 7.67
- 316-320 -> 5.82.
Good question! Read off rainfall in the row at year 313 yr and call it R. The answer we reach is 7.07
